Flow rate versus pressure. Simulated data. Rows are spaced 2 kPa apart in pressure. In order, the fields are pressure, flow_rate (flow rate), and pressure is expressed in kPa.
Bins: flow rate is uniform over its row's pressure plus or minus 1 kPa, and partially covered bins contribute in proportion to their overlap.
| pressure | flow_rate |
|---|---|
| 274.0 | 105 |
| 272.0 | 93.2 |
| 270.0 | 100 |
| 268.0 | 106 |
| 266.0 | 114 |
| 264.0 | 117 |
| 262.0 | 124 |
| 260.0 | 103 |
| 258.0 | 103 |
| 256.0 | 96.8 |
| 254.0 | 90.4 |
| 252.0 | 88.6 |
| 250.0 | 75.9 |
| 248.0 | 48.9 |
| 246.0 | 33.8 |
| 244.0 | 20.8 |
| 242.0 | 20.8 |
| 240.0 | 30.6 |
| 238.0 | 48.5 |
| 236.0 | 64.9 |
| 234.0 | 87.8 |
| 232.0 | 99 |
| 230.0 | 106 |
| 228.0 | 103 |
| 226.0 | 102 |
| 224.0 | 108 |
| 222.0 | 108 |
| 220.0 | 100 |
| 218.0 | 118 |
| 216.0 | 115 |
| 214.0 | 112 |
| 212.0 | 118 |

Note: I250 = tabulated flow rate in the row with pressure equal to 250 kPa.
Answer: 75.9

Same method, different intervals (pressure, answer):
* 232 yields 99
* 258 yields 103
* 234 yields 87.8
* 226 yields 102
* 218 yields 118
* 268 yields 106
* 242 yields 20.8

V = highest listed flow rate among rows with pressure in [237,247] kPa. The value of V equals 48.5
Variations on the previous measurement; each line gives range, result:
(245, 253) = 88.6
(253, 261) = 103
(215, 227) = 118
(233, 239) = 87.8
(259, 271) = 124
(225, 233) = 106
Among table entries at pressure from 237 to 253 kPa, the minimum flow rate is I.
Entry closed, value 20.8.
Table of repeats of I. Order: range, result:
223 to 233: 99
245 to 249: 33.8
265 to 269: 106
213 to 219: 112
